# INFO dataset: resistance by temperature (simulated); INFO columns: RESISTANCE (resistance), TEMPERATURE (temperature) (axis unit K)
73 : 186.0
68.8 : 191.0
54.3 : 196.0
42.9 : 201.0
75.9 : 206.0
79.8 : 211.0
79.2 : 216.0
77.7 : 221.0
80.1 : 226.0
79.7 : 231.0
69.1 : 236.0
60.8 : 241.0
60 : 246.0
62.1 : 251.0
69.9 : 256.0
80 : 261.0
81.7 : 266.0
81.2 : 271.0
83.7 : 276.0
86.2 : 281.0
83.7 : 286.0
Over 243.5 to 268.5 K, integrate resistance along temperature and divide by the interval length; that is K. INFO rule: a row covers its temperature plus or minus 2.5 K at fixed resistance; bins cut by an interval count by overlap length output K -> 70.7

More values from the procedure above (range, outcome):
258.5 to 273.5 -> 81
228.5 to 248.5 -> 67.4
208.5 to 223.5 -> 78.9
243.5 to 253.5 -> 61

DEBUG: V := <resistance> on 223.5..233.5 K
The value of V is 79.9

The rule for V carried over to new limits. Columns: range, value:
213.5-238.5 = 77.2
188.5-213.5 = 64.3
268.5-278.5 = 82.5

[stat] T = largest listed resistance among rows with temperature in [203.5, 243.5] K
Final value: 80.1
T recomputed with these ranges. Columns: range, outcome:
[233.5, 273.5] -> 81.7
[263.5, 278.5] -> 83.7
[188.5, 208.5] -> 75.9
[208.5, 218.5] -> 79.8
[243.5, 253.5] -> 62.1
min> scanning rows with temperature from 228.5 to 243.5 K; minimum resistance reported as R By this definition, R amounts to 60.8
